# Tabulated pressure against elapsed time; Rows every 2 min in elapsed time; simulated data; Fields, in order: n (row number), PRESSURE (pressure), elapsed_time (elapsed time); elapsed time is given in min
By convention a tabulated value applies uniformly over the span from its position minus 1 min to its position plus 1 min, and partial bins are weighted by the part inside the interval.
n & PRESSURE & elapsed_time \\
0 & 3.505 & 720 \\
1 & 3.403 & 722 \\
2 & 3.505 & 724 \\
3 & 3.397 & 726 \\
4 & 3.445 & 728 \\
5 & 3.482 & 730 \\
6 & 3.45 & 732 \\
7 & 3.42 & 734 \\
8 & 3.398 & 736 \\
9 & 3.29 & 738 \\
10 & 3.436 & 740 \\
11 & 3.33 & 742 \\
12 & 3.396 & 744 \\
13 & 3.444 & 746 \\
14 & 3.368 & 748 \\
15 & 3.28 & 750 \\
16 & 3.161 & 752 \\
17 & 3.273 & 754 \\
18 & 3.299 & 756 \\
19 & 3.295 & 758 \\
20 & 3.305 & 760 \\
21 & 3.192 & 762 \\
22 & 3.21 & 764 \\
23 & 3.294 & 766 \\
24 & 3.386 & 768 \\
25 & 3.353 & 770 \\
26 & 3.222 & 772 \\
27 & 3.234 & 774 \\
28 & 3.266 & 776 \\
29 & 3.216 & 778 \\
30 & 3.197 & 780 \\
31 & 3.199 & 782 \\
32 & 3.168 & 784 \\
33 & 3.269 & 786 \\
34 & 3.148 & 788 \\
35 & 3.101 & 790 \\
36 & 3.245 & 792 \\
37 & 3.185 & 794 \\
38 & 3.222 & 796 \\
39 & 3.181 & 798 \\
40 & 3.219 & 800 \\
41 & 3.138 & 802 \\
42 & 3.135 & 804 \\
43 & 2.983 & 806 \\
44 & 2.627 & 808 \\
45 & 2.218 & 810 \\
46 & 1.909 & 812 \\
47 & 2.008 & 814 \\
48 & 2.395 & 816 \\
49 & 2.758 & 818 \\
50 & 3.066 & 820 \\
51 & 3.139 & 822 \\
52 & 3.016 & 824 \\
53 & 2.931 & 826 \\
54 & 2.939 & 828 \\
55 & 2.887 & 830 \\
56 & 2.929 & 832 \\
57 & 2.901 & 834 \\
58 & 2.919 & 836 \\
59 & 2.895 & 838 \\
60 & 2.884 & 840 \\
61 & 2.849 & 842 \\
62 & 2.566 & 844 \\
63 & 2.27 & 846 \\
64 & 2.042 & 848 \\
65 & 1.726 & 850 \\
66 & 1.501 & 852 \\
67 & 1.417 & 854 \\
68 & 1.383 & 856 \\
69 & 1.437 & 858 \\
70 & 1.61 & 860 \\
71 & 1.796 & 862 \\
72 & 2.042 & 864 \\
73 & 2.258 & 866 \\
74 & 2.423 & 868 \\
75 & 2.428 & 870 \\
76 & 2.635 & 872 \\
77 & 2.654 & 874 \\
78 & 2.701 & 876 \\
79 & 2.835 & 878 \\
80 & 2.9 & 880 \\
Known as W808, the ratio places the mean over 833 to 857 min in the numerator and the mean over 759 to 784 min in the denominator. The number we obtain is 0.7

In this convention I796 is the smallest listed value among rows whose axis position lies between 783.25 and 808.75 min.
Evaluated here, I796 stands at 2.627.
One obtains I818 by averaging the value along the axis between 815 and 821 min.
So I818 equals 2.74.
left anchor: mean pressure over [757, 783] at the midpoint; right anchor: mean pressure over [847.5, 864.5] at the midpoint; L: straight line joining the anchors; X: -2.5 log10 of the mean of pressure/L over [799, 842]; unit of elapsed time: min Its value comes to -0.226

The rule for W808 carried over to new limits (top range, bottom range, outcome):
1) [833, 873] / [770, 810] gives 0.70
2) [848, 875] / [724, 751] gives 0.57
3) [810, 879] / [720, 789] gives 0.73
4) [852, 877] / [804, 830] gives 0.76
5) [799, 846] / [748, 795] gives 0.86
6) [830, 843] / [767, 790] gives 0.89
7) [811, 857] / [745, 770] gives 0.76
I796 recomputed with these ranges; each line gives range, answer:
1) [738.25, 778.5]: 3.161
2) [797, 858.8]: 1.383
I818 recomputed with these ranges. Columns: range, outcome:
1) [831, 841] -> 2.91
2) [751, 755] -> 3.22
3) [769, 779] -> 3.26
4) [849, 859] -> 1.49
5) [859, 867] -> 1.93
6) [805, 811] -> 2.61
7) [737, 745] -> 3.36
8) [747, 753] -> 3.27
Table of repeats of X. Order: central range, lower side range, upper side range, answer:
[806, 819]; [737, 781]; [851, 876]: 0.11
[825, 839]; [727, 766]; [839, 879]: -0.19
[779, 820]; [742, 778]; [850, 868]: -0.10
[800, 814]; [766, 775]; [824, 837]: 0.16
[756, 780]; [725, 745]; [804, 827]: -0.06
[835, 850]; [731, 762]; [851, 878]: -0.12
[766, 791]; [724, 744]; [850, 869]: -0.15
